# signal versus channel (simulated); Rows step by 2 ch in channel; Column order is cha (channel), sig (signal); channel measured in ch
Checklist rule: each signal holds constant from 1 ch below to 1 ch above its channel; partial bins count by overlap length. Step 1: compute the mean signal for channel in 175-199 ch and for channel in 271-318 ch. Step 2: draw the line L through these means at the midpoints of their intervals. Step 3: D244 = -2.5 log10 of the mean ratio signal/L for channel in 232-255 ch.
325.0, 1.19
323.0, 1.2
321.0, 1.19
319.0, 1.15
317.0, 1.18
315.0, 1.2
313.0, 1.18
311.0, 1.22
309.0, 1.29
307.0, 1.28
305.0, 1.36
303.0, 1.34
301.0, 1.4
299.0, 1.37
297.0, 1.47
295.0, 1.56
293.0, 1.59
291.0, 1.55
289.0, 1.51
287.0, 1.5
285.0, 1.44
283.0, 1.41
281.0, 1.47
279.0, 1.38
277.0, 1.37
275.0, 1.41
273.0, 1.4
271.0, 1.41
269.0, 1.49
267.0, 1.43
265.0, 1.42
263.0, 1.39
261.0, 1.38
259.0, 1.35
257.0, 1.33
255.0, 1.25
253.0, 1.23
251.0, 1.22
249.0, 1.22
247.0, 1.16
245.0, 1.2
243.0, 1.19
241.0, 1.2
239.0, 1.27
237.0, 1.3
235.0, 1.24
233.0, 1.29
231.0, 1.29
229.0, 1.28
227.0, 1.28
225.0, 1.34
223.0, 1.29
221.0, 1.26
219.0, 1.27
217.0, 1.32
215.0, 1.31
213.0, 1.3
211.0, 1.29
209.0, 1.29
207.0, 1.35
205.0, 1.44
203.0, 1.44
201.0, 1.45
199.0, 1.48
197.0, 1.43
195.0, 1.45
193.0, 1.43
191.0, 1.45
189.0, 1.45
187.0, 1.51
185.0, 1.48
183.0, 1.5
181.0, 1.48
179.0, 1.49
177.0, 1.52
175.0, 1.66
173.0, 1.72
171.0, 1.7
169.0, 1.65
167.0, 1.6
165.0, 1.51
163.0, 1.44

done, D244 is 0.16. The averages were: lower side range 1.48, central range 1.23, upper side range 1.39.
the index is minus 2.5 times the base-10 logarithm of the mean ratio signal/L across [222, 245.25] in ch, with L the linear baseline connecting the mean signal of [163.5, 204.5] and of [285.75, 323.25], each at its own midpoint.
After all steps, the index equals 0.15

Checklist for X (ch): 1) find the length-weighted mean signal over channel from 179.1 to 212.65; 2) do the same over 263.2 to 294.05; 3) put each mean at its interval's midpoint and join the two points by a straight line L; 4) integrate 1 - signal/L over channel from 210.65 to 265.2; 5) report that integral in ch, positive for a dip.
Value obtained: 6.14 ch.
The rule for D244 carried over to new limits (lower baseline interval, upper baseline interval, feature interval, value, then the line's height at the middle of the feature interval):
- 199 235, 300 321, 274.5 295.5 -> -0.16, 1.28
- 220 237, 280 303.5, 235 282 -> 0.04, 1.37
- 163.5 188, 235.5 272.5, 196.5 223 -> 0.08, 1.45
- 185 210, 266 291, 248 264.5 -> 0.11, 1.44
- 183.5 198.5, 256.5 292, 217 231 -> 0.12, 1.45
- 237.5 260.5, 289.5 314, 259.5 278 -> -0.09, 1.3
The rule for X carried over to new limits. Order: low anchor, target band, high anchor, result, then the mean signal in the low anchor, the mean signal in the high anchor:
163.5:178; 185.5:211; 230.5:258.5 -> 0.89 ch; 1.62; 1.24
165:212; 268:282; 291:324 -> -0.55 ch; 1.49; 1.32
